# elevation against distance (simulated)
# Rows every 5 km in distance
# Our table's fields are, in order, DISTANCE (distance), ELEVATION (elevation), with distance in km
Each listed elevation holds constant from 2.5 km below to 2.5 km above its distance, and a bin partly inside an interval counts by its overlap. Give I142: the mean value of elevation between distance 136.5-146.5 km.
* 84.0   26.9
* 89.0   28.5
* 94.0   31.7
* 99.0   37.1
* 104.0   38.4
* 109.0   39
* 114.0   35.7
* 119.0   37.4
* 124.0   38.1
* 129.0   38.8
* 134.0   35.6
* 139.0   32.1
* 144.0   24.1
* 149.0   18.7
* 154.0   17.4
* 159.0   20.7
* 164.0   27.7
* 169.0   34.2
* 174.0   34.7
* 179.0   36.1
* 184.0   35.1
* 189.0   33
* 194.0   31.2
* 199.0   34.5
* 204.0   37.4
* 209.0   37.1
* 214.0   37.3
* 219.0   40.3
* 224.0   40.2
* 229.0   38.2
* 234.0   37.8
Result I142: 28.1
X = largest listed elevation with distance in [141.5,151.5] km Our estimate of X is 24.1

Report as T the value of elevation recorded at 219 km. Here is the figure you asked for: 40.3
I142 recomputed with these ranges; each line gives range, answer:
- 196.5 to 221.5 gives 37.3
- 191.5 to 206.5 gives 34.4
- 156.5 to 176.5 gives 29.3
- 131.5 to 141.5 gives 33.9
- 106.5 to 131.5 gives 37.8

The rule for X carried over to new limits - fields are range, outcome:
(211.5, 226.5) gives 40.3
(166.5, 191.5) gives 36.1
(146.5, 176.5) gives 34.7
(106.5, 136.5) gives 39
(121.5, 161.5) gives 38.8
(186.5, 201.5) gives 34.5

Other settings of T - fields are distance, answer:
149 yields 18.7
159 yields 20.7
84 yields 26.9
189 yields 33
